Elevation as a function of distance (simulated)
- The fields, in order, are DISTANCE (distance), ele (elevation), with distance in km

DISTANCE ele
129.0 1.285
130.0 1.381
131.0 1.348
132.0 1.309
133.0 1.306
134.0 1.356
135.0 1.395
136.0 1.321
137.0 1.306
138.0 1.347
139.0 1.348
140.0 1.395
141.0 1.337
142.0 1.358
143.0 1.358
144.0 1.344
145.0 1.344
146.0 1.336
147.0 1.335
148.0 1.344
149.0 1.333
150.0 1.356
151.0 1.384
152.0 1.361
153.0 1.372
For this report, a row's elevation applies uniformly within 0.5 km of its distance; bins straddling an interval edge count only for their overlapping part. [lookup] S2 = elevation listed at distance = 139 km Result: 1.348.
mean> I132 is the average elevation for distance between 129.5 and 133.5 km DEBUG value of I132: 1.34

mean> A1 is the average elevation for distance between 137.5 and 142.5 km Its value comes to 1.36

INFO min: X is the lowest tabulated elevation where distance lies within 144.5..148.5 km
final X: 1.335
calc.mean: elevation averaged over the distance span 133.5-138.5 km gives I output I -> 1.34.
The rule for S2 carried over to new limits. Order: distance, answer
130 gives 1.381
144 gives 1.344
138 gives 1.347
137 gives 1.306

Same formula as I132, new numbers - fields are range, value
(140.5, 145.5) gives 1.35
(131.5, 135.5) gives 1.34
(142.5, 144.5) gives 1.35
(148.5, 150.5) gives 1.34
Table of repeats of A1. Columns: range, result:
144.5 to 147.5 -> 1.34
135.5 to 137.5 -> 1.31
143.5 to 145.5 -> 1.34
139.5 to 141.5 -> 1.37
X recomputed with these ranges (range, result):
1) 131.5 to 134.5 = 1.306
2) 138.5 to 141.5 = 1.337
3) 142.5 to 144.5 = 1.344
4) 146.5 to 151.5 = 1.333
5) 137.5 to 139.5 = 1.347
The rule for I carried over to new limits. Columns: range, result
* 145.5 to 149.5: 1.34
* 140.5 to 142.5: 1.35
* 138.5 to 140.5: 1.37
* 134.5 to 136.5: 1.36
